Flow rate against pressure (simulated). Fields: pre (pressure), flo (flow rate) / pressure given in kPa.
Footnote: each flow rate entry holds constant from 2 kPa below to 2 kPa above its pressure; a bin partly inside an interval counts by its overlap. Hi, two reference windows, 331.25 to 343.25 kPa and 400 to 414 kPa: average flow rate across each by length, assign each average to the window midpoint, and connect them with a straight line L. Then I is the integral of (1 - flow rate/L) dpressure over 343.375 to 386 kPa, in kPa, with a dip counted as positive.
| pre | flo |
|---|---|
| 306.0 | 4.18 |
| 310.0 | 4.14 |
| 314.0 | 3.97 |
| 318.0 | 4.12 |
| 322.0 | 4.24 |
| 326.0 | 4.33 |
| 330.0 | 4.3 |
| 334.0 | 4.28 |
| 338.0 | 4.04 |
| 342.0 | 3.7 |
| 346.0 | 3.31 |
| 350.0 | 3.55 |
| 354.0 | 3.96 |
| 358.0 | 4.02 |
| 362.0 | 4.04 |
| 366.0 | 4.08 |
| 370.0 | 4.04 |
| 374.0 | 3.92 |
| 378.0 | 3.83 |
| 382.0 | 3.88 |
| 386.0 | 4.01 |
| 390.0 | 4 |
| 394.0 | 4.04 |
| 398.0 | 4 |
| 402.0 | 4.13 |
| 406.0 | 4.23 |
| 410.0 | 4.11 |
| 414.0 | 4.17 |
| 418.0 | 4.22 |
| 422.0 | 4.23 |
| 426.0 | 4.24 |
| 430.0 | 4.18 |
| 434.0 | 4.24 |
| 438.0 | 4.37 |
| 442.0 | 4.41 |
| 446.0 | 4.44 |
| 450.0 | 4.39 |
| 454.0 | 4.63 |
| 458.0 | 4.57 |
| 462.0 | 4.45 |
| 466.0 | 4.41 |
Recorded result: 2.3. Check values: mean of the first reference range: 4.04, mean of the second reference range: 4.16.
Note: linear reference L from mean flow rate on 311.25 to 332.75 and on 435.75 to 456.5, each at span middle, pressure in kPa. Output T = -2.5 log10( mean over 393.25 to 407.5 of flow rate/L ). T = 0.07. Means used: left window 4.19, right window 4.45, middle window 4.1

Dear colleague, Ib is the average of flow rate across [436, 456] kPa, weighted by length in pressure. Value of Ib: 4.45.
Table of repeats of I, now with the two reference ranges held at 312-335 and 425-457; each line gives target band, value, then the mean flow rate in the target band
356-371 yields 0.8 kPa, 4.05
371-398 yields 2.1 kPa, 3.95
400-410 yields 0.4 kPa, 4.17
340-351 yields 1.9 kPa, 3.52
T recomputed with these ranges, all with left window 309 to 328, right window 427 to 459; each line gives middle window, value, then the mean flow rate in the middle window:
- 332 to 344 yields 0.050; 4.01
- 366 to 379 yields 0.079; 3.96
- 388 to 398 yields 0.074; 4.02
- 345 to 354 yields 0.184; 3.56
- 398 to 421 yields 0.044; 4.16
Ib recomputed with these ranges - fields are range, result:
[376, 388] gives 3.91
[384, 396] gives 4.02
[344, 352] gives 3.43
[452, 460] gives 4.6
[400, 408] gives 4.18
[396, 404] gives 4.06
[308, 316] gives 4.05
